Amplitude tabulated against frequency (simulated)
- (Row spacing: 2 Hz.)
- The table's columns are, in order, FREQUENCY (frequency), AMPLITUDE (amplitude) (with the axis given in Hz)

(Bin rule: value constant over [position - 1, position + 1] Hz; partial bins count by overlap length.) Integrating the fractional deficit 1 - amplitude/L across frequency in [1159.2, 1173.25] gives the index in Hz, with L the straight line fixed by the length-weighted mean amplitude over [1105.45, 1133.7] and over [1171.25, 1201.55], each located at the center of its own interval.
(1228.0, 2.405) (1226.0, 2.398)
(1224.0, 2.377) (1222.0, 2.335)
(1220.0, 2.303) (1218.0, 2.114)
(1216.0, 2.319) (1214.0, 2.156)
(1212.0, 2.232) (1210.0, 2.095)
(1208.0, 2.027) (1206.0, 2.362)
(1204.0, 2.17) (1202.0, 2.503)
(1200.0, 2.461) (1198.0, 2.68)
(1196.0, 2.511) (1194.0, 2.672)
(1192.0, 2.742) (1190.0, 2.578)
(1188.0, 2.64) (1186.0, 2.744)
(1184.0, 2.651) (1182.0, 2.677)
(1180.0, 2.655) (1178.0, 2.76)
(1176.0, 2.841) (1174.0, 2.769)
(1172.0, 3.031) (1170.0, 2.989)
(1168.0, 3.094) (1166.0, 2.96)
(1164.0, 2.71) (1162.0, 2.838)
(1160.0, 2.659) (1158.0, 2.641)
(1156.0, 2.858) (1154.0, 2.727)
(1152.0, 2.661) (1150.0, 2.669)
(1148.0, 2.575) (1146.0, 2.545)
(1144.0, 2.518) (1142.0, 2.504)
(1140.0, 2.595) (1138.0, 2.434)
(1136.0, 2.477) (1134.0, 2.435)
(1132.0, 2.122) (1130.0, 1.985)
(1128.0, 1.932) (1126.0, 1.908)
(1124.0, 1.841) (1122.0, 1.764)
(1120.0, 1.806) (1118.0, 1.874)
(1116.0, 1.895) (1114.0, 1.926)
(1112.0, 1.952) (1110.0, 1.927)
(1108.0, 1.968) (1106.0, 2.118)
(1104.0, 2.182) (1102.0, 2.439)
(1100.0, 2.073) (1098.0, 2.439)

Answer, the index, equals -2.48 Hz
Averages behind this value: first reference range 1.94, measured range 2.9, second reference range 2.69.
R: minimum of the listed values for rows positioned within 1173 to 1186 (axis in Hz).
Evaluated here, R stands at 2.651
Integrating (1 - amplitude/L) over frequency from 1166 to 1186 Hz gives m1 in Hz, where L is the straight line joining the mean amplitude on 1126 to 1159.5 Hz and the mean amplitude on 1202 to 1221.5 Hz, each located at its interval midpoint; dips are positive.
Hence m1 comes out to -4.14 Hz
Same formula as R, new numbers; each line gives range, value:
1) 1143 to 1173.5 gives 2.518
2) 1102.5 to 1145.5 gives 1.764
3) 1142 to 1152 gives 2.504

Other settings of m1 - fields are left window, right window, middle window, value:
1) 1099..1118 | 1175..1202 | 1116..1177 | -3.5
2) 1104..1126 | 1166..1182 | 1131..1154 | -1.5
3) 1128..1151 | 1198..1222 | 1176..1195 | -3.0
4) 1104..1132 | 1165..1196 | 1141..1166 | -2.7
